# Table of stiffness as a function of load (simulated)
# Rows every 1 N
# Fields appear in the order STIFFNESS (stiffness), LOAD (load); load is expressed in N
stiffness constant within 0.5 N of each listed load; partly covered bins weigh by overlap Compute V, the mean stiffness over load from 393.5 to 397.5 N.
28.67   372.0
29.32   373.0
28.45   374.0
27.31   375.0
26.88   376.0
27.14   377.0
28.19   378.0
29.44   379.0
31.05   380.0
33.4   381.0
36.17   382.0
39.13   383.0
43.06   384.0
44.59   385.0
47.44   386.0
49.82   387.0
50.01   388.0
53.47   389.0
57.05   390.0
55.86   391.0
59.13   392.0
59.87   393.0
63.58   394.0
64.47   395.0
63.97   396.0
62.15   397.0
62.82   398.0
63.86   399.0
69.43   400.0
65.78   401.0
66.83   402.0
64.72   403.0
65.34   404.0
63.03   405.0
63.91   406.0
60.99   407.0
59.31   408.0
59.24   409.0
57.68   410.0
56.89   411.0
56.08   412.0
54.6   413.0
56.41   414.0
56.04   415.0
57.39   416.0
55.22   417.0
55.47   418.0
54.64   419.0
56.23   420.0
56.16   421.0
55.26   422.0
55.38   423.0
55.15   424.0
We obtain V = 63.5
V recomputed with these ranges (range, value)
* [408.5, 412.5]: 57.5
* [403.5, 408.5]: 62.5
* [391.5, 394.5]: 60.9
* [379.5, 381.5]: 32.2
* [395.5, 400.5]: 64.4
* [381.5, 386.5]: 42.1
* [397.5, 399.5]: 63.3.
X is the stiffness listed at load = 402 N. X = 66.83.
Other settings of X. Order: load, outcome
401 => 65.78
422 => 55.26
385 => 44.59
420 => 56.23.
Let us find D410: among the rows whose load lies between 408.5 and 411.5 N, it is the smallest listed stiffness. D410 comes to 56.89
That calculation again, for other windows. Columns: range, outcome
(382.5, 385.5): 39.13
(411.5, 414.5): 54.6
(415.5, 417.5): 55.22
